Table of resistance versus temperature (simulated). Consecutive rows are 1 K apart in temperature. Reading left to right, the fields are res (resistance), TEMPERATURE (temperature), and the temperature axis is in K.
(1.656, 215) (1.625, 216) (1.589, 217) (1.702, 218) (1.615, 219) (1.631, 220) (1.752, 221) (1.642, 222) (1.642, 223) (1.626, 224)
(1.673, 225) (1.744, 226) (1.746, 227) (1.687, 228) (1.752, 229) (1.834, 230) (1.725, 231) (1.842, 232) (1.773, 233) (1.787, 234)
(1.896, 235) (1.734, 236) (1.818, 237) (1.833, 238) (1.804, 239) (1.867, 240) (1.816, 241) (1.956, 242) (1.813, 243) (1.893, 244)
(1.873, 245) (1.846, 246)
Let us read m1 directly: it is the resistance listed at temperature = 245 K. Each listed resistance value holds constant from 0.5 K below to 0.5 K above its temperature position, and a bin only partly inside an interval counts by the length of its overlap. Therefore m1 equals 1.873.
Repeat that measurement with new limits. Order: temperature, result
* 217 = 1.589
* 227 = 1.746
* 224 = 1.626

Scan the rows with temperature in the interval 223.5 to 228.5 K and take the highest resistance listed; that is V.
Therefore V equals 1.746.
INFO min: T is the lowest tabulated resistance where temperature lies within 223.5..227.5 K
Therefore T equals 1.626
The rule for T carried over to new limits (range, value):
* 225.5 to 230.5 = 1.687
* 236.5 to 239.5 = 1.804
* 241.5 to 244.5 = 1.813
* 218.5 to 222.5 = 1.615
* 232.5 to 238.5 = 1.734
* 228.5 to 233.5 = 1.725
